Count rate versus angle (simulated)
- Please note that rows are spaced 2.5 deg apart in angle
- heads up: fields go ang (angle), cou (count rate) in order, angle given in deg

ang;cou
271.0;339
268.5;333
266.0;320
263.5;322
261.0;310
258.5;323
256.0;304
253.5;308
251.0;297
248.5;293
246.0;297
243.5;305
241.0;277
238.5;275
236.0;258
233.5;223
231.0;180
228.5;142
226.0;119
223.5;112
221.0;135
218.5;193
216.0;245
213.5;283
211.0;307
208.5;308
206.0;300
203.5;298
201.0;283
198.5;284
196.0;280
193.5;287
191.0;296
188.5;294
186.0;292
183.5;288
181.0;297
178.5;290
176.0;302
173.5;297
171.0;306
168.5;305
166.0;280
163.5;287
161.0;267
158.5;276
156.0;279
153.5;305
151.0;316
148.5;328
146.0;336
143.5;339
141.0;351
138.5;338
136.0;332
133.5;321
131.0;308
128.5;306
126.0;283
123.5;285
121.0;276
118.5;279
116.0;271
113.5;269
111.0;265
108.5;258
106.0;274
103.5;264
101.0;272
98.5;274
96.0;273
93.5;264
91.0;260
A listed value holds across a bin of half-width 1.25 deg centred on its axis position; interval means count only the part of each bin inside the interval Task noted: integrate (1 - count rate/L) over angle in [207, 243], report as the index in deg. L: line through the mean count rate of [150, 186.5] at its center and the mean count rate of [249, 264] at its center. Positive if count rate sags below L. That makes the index 9.8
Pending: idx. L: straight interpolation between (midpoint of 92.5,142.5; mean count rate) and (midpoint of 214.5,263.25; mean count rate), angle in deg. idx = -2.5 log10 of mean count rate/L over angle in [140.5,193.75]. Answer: -0.11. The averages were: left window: 289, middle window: 300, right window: 244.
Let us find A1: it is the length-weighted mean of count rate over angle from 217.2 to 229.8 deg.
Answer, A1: 141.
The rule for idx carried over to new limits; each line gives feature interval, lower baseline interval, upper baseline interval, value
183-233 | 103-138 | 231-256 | 0.145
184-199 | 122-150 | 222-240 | -0.190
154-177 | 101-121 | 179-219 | -0.038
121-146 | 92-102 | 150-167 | -0.133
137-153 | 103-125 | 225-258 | -0.238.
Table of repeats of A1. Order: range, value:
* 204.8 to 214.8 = 299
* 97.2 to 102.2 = 273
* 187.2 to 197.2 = 289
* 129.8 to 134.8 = 315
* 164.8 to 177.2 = 298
